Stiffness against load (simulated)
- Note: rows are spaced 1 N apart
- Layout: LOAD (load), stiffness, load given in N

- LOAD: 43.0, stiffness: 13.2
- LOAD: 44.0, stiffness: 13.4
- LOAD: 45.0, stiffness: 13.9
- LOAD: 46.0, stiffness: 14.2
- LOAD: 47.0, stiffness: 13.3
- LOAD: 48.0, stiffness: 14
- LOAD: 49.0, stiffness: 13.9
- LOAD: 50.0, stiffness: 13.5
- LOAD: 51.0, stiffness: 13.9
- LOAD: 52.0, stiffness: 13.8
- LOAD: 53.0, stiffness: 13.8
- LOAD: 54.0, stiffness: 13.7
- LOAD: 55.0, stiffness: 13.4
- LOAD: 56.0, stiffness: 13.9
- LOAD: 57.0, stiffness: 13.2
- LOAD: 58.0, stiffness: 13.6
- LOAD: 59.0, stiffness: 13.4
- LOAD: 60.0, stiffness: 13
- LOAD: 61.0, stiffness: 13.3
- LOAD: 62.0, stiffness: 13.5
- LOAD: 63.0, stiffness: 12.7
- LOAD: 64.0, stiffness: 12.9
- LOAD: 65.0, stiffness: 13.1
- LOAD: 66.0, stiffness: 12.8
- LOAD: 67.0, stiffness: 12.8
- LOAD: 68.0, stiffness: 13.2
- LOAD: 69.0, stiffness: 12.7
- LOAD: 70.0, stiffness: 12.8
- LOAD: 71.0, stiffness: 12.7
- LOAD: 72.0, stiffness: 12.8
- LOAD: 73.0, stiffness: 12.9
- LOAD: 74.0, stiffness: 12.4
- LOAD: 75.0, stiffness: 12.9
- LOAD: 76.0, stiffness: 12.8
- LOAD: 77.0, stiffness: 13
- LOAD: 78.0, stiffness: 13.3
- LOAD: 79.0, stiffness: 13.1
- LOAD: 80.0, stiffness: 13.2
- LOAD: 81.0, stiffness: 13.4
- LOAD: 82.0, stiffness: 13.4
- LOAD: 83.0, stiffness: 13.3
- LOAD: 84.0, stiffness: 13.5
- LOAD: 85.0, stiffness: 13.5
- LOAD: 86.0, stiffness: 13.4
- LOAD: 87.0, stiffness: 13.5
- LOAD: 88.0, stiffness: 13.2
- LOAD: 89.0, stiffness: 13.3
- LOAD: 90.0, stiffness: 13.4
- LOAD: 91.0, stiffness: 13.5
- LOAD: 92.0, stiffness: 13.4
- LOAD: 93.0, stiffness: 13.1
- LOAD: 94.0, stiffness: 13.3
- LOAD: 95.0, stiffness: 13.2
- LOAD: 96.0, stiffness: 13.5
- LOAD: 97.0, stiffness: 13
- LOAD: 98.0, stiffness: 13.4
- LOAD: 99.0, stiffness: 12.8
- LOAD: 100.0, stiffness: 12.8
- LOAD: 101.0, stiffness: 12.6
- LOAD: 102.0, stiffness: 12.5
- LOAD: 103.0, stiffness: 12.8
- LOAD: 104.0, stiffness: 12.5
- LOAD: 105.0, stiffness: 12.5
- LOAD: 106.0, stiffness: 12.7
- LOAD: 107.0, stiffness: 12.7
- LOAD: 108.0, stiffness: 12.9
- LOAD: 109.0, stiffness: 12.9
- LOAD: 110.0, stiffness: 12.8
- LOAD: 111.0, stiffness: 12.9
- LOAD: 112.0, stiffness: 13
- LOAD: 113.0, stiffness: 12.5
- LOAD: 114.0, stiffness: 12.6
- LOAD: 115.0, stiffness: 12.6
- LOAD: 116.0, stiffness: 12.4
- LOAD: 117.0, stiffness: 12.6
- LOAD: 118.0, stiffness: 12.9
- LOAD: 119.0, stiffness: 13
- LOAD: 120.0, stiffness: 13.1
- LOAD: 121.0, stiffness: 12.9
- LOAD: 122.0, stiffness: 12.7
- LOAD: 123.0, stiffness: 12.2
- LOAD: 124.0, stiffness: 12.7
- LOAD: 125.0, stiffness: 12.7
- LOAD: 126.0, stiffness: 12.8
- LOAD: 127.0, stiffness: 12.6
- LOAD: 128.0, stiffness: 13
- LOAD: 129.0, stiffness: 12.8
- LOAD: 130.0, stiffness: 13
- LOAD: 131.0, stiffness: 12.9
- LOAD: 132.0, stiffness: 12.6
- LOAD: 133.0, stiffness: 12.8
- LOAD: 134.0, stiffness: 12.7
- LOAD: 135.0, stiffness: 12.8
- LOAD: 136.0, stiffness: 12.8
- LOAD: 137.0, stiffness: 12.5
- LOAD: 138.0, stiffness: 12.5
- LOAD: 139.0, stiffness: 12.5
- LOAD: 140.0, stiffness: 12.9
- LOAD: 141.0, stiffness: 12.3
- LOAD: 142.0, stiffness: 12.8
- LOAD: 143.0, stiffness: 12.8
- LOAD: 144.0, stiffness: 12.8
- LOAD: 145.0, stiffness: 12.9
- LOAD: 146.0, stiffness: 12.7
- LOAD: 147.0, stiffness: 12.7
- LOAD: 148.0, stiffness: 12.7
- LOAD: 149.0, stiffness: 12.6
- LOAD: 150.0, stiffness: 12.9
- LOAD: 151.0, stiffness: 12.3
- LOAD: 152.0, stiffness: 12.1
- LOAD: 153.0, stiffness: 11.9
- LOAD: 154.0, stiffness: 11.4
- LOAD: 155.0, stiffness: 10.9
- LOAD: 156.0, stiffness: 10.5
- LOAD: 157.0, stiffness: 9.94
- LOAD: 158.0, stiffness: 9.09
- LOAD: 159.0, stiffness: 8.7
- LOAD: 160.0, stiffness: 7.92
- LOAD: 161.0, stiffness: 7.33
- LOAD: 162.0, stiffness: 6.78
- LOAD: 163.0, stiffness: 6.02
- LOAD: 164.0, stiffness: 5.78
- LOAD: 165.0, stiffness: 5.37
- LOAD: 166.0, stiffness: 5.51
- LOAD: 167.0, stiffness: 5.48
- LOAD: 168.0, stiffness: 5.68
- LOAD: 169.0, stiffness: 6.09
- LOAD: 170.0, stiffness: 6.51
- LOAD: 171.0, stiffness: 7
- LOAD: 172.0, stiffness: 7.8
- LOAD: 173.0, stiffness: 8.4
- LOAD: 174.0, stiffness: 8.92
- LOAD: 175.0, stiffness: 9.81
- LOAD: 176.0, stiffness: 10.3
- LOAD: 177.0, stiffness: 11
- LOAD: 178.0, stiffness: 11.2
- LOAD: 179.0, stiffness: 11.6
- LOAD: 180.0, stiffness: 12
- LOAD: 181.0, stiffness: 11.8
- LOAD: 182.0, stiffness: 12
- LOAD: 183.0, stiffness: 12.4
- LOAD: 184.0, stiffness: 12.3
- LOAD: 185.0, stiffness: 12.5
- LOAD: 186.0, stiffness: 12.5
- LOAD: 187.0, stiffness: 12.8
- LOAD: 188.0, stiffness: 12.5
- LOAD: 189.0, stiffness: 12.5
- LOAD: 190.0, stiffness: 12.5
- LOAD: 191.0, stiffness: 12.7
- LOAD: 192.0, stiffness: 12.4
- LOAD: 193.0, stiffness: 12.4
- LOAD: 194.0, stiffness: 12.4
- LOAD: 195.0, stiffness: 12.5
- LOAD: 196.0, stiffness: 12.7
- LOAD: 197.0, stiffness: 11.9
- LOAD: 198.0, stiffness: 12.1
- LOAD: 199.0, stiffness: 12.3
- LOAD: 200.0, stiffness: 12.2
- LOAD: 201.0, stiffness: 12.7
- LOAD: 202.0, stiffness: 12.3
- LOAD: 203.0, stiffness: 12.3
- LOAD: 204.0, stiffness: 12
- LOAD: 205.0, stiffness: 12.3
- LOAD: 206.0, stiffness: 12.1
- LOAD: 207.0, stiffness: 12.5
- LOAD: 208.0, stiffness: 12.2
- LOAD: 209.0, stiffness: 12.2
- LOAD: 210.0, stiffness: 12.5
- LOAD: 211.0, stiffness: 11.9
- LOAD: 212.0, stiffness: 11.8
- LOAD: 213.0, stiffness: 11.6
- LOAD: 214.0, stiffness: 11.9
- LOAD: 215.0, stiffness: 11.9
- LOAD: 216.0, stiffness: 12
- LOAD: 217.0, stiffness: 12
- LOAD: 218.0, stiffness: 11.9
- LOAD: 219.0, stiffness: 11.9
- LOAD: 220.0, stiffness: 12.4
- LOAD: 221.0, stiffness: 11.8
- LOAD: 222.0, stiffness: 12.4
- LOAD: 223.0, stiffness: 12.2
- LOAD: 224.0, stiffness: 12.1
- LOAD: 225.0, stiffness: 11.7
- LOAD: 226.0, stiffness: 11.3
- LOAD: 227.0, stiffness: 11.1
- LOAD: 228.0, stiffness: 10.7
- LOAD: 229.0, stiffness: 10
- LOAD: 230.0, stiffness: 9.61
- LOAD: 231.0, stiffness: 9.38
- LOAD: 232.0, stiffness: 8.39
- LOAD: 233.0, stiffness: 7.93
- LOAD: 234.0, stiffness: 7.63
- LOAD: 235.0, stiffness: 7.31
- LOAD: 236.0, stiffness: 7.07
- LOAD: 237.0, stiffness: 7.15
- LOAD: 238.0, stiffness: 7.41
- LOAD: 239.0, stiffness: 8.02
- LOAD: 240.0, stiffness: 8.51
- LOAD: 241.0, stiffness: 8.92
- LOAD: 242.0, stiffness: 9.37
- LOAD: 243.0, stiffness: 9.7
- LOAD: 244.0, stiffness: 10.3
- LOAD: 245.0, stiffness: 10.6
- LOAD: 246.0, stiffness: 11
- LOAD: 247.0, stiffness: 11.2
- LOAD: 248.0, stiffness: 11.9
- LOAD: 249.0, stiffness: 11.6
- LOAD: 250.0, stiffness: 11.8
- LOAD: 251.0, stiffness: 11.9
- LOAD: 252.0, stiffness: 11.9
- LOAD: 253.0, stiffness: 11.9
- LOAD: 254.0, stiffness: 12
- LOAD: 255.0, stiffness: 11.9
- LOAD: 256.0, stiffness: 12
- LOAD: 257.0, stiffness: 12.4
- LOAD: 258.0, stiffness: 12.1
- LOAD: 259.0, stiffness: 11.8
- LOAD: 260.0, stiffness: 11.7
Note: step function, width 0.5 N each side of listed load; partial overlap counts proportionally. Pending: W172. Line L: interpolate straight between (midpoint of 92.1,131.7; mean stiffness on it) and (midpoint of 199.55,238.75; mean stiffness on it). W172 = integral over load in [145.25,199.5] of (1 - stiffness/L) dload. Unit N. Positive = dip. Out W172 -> 6.2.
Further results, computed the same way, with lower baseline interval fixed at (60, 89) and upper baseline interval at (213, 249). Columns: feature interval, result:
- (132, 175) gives 5.7 N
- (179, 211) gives -4.1 N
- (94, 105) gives -0.2 N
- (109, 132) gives -0.9 N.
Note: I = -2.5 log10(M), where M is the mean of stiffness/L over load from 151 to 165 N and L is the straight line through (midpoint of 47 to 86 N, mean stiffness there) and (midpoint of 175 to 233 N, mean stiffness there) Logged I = 0.33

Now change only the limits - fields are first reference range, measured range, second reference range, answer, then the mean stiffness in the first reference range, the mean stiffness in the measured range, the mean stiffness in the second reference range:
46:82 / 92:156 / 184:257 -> -0.02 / 13.2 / 12.7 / 11.3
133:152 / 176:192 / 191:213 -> 0.03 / 12.7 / 12.1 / 12.3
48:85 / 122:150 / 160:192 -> -0.17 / 13.2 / 12.7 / 9.54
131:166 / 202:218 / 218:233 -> -0.10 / 11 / 12.1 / 11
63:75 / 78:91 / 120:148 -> -0.05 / 12.8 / 13.4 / 12.7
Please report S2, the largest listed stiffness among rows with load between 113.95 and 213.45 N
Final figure 13.1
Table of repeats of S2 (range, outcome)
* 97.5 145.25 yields 13.4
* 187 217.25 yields 12.8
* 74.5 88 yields 13.5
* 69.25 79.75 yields 13.3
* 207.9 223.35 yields 12.5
